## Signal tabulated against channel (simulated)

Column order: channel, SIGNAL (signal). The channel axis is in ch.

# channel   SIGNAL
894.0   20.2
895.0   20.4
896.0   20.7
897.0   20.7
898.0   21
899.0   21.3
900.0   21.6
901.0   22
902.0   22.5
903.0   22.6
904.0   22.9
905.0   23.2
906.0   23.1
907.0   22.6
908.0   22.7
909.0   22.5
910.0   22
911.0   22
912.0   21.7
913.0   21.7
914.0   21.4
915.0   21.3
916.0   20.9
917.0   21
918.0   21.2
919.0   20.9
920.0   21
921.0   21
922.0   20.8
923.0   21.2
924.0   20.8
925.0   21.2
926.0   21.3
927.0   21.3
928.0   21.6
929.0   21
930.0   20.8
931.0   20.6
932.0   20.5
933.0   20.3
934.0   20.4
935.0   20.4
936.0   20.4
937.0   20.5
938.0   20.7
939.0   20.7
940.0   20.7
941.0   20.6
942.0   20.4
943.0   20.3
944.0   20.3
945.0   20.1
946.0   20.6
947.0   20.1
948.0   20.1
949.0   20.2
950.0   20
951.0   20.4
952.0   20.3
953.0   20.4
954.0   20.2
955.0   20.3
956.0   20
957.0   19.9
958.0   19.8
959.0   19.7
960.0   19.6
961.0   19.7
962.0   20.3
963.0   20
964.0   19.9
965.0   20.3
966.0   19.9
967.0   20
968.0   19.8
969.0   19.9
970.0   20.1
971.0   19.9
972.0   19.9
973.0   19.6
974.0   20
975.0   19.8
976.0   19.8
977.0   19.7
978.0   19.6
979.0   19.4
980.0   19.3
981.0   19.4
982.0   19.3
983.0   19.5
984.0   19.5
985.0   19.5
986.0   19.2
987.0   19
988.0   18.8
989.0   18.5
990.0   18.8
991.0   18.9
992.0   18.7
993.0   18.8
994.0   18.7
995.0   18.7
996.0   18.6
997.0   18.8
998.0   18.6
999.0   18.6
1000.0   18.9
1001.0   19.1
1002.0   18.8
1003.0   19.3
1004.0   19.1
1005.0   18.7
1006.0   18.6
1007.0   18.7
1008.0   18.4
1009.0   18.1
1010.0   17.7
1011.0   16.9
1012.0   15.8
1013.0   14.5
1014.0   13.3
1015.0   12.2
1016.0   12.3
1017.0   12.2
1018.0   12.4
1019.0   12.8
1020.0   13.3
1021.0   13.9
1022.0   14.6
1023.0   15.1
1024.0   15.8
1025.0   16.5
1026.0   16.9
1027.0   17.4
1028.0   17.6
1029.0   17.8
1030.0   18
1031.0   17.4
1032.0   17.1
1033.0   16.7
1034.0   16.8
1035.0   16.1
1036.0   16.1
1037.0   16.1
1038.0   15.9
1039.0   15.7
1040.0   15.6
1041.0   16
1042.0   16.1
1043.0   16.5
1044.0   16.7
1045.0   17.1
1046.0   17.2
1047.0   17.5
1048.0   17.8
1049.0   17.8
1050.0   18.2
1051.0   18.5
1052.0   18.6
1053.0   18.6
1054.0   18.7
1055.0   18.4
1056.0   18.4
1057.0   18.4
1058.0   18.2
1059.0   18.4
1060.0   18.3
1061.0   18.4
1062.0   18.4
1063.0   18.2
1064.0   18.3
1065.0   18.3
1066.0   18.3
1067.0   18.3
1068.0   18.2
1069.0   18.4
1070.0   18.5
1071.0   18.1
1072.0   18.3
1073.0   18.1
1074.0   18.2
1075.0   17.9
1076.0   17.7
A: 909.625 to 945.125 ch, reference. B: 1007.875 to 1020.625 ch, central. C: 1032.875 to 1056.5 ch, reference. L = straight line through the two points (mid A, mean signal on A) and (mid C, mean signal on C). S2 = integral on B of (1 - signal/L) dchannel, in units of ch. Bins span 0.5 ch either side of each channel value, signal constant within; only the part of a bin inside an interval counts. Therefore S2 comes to 2.6 ch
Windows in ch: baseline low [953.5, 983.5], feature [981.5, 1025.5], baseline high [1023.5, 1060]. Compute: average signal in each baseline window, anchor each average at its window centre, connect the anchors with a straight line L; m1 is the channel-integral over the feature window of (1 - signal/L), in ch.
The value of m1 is 3.3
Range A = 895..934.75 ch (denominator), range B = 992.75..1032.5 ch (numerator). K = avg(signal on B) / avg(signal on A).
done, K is 0.78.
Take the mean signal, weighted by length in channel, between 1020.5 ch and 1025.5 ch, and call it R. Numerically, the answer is 15.2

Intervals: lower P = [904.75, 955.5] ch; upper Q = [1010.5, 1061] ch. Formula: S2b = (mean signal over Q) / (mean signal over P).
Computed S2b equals 0.78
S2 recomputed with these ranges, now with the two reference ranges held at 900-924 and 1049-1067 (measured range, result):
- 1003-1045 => 6.8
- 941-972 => 1.0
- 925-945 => 0.6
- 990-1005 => 0.7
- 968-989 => 0.7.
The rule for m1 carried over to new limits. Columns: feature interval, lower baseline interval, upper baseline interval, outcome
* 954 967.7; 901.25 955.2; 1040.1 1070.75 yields 0.2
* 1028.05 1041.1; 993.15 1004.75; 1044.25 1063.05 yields 1.3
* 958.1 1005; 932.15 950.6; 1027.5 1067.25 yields -0.2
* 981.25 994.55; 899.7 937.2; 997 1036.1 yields -0.8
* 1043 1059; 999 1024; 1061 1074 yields -0.3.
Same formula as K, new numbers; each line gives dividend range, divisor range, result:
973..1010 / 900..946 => 0.89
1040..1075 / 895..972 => 0.86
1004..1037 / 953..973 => 0.80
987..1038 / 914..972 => 0.83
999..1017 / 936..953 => 0.83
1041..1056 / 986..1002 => 0.94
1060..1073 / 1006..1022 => 1.22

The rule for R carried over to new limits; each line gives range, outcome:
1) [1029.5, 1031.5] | 17.7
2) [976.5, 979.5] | 19.6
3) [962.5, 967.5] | 20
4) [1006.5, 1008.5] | 18.5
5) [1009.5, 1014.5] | 15.6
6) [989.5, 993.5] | 18.8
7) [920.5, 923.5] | 21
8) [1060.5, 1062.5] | 18.4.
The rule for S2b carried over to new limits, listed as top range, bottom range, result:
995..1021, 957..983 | 0.84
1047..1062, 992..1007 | 0.97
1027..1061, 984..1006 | 0.92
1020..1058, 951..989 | 0.86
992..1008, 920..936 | 0.90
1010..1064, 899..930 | 0.76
